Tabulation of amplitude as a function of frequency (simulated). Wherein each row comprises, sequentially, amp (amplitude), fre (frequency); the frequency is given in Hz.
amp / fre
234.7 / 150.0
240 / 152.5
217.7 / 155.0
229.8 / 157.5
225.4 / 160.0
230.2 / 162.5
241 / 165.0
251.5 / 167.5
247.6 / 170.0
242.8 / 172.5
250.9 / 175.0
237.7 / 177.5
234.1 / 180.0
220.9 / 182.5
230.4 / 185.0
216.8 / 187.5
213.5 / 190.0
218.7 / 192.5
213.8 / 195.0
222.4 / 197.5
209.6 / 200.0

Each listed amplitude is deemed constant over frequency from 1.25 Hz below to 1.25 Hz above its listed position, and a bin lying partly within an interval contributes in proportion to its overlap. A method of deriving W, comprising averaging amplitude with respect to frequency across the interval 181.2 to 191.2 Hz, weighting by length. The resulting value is 221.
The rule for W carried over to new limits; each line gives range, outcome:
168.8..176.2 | 247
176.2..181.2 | 236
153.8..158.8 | 224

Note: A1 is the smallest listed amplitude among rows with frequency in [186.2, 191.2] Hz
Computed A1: 213.5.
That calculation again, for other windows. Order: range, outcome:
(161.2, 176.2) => 230.2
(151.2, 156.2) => 217.7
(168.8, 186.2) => 220.9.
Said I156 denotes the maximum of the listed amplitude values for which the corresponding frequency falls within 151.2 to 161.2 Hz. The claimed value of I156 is 240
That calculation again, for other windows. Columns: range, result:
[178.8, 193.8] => 234.1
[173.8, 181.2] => 250.9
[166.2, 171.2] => 251.5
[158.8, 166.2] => 241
